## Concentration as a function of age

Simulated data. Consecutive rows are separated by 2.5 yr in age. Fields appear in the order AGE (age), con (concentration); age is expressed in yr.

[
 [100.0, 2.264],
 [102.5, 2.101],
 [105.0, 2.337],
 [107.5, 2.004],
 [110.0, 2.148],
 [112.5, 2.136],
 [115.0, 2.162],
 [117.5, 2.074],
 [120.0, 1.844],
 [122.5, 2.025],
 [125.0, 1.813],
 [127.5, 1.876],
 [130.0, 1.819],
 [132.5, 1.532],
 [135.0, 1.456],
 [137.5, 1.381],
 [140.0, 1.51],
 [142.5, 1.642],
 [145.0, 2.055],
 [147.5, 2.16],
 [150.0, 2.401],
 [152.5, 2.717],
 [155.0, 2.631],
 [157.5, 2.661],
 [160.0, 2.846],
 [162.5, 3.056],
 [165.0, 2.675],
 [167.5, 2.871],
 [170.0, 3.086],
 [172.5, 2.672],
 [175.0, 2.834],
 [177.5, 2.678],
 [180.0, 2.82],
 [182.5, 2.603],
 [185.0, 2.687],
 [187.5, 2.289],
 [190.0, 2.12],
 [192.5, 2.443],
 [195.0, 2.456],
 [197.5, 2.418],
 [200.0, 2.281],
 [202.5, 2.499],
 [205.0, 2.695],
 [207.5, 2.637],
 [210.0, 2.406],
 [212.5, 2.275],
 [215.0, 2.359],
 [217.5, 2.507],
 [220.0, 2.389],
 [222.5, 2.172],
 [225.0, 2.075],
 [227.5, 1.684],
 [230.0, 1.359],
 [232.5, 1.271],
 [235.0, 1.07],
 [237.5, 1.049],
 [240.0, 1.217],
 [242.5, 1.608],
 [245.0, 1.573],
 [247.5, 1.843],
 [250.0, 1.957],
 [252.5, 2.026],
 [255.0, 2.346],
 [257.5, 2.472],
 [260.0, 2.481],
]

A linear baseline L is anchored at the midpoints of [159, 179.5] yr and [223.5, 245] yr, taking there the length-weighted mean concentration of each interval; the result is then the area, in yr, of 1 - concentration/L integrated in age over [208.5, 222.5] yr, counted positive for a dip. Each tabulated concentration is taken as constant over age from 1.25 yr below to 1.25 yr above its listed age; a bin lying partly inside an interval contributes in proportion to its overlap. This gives -4.1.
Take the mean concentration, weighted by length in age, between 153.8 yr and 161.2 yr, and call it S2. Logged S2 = 2.71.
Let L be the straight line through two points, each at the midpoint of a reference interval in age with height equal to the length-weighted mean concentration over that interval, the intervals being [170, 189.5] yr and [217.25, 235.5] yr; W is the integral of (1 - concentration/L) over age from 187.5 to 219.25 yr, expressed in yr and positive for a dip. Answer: -2.94 yr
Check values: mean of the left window 2.66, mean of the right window 1.81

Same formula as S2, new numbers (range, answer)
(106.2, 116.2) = 2.11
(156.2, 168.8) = 2.82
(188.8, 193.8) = 2.28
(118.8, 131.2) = 1.88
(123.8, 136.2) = 1.7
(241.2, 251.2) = 1.74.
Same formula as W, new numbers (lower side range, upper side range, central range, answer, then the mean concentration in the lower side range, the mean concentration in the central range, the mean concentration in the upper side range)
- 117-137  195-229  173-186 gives -3.7 yr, 1.78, 2.72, 2.34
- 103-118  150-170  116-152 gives 8.7 yr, 2.14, 1.85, 2.78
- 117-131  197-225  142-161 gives -3.2 yr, 1.9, 2.41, 2.41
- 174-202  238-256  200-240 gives 2.2 yr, 2.51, 2.01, 1.76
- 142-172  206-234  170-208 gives -3.5 yr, 2.59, 2.56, 2.1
